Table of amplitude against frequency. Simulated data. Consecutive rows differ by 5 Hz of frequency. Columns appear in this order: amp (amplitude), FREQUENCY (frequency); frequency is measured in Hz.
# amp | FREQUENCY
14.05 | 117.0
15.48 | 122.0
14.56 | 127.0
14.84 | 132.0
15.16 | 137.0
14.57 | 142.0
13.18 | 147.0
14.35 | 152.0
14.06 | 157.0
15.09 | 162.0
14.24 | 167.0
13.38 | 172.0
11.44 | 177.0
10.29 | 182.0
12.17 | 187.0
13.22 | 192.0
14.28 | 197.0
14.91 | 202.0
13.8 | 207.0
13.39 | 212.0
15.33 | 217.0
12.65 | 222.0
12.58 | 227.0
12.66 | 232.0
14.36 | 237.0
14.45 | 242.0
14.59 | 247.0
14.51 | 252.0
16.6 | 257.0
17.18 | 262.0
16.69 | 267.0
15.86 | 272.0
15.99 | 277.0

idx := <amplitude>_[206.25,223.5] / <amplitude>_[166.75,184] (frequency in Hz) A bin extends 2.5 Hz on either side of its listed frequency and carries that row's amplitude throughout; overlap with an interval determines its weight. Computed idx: 1.1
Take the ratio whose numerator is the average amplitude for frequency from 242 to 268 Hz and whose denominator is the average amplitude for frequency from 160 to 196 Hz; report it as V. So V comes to 1.22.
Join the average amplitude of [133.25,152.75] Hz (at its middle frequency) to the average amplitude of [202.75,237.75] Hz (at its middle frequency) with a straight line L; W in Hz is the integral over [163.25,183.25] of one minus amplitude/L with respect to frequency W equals 2.01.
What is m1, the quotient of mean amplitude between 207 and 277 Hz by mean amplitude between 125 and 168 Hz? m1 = 1.0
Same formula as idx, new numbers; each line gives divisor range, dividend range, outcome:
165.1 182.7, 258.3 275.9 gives 1.32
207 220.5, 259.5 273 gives 1.18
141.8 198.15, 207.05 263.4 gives 1.08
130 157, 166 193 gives 0.86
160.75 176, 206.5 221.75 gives 1.01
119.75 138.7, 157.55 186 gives 0.86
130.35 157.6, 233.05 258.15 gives 1.02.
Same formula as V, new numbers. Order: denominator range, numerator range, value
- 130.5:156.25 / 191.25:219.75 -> 0.99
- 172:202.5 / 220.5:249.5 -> 1.08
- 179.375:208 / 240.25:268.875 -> 1.20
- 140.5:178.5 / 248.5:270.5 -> 1.17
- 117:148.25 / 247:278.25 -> 1.09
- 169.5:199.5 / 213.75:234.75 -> 1.07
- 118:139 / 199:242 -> 0.92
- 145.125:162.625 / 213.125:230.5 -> 0.95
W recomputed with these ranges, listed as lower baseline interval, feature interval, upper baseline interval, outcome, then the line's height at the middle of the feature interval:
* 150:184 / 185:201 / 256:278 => 0.82 Hz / 14.1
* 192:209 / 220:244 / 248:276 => 2.90 Hz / 15.2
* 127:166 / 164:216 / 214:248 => 3.32 Hz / 14.1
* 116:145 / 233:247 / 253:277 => 1.60 Hz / 16.1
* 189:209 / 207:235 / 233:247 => 1.49 Hz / 14.1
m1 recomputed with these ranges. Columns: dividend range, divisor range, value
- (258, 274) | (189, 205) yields 1.18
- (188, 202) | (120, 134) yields 0.92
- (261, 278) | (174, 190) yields 1.44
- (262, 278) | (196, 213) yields 1.16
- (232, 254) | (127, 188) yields 1.05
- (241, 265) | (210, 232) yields 1.16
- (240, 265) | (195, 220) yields 1.08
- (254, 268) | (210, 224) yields 1.21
